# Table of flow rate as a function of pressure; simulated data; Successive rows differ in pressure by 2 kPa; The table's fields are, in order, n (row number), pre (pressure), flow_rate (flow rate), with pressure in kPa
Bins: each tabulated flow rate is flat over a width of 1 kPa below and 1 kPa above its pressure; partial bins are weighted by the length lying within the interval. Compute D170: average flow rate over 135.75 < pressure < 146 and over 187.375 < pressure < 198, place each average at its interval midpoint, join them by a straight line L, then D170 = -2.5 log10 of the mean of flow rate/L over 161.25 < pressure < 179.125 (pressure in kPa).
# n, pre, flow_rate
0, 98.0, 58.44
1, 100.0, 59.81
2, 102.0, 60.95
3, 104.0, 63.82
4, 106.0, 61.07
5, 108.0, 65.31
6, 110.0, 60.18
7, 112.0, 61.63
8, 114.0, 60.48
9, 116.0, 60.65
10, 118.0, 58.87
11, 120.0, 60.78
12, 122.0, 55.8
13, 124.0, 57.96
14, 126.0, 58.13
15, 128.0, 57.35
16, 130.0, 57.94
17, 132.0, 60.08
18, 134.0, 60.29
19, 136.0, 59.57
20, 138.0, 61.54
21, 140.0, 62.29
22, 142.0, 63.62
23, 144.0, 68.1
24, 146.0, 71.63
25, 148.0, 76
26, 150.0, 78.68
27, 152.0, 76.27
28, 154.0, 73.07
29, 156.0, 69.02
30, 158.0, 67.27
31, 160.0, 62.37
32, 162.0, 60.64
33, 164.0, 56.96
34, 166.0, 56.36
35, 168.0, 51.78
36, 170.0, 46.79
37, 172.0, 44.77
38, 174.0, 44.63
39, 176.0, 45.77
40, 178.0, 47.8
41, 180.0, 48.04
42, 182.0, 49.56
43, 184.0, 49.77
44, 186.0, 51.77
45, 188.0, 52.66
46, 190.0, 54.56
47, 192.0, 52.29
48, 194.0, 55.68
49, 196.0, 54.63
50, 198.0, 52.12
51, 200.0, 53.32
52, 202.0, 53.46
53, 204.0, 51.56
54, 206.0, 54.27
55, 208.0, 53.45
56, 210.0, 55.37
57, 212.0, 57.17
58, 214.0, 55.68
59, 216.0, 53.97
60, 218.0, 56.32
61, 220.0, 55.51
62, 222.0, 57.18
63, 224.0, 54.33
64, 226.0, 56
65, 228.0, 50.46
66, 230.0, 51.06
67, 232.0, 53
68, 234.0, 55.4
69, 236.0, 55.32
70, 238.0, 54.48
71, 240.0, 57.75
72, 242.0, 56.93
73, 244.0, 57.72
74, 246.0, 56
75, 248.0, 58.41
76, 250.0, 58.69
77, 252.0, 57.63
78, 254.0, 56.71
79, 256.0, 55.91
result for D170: 0.16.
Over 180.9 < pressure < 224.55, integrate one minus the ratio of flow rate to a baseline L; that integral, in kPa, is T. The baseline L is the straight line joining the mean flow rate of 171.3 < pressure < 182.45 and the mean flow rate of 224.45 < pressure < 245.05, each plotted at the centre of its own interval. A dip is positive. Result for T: -3.1 kPa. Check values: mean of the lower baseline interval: 46.7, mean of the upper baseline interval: 54.8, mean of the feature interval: 53.8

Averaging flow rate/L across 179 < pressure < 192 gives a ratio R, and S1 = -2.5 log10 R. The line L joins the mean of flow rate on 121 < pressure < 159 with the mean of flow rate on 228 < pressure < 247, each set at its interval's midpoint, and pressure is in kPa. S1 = 0.18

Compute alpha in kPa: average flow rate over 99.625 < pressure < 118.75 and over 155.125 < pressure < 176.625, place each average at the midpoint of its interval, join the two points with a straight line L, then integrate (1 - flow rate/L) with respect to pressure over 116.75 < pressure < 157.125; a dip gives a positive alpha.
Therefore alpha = -4.3 kPa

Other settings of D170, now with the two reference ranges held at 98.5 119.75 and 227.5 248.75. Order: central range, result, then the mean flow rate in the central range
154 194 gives 0.08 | 53.9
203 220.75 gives 0.03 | 54.8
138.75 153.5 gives -0.19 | 70.9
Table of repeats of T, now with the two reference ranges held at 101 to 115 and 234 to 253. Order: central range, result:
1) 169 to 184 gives 3.1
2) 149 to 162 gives -2.2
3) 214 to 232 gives 1.0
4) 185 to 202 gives 1.6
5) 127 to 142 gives 0.2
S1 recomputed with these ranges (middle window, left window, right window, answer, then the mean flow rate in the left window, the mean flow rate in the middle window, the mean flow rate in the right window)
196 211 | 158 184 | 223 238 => -0.012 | 51.8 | 53.4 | 53.7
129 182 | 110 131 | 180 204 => -0.081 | 59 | 60.2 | 52.5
